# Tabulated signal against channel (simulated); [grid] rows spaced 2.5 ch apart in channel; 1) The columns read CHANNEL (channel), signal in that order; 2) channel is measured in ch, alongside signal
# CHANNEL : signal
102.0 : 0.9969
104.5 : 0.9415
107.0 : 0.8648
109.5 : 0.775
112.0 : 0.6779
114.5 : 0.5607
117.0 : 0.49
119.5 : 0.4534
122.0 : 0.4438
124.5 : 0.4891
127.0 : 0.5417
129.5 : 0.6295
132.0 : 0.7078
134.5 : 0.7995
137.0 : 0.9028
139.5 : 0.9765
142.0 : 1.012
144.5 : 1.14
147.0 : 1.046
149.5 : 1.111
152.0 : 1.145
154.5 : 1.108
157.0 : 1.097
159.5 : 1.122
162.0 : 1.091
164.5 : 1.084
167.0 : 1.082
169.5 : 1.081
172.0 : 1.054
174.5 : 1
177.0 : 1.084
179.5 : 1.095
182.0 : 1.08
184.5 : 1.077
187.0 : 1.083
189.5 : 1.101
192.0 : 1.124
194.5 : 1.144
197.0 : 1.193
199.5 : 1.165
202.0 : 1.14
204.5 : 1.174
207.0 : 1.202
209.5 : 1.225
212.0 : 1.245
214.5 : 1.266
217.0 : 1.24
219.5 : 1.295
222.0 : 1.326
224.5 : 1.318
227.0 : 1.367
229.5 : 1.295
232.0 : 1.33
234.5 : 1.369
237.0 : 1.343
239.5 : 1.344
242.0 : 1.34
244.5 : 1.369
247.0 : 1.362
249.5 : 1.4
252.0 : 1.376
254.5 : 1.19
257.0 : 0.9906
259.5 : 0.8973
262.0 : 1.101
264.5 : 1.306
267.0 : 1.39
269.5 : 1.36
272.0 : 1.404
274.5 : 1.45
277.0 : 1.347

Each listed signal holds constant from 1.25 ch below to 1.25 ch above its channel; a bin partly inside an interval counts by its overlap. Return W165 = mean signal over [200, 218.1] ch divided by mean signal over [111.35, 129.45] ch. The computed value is 2.3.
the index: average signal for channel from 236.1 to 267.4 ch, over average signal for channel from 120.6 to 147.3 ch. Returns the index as 1.61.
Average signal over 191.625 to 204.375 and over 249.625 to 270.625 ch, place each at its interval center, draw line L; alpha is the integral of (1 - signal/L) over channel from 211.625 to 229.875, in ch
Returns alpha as -1.9 ch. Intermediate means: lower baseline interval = 1.16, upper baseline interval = 1.21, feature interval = 1.3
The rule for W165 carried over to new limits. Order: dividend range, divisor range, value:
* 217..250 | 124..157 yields 1.47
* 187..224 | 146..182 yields 1.11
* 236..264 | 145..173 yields 1.14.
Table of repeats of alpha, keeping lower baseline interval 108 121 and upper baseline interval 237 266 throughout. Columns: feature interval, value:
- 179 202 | -3.9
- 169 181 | -2.4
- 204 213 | -1.5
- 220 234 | -2.4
